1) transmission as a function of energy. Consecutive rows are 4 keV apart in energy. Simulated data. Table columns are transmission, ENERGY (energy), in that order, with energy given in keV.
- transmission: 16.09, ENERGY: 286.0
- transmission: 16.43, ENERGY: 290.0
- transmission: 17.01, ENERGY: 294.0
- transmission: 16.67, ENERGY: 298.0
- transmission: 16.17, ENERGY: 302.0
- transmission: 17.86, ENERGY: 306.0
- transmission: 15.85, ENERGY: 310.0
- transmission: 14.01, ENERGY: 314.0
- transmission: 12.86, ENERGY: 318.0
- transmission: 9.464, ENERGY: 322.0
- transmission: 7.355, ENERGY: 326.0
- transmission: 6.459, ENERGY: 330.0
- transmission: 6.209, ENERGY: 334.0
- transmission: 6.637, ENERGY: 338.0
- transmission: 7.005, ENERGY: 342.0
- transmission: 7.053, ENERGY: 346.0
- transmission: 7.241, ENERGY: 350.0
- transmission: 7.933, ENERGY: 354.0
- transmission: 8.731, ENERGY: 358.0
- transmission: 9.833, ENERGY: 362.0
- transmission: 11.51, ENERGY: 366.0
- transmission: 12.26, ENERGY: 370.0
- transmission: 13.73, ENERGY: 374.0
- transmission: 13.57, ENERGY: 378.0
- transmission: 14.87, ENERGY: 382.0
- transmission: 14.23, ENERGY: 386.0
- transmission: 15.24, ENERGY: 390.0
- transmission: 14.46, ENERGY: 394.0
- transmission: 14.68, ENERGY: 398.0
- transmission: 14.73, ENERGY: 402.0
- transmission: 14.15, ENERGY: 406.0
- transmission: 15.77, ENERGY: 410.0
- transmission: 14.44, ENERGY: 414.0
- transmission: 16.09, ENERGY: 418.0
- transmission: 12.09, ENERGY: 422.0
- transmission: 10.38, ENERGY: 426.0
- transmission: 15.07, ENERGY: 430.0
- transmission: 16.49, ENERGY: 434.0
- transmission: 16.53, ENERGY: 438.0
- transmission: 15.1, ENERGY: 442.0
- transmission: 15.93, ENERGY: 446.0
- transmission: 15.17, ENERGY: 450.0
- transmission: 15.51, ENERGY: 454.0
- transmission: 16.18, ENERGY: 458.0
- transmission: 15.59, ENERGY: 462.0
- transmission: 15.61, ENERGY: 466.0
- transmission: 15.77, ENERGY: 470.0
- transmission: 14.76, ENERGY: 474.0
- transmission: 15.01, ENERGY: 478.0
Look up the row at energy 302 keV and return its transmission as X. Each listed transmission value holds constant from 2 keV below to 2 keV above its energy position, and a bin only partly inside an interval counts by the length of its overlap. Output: 16.17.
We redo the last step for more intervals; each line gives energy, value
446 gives 15.93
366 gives 11.51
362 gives 9.833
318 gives 12.86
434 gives 16.49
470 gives 15.77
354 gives 7.933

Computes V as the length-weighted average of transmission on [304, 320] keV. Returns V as 15.1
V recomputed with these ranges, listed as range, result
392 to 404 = 14.6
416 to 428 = 12.9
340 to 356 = 7.31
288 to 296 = 16.7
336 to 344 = 6.82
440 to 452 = 15.4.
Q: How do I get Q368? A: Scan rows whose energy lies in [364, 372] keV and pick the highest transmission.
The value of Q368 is 12.26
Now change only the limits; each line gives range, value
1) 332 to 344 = 7.005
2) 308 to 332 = 15.85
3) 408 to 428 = 16.09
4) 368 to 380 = 13.73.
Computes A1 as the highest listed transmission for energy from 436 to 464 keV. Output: 16.53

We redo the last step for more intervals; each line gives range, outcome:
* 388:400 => 15.24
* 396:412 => 15.77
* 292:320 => 17.86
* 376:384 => 14.87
